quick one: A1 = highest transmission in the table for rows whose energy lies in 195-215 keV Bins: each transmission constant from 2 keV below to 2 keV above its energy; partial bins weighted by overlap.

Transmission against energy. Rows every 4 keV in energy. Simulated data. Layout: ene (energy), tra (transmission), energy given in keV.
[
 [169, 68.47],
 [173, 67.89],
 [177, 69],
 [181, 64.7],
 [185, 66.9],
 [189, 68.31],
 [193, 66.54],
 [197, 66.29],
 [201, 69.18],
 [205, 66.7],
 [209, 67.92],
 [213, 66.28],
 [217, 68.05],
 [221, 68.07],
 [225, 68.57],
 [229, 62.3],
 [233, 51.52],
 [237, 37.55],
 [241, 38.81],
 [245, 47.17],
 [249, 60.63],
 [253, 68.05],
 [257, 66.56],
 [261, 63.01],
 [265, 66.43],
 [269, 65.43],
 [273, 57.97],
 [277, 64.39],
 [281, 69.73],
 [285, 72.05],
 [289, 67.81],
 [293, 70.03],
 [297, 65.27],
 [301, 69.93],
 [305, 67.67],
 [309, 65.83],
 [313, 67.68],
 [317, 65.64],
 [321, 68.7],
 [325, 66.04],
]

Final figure 69.18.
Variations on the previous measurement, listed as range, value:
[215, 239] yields 68.57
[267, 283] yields 69.73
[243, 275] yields 68.05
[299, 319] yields 69.93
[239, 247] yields 47.17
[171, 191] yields 69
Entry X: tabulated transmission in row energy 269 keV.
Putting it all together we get 65.43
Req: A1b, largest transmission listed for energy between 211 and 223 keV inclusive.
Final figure 68.07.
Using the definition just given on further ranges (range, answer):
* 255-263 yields 66.56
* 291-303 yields 70.03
